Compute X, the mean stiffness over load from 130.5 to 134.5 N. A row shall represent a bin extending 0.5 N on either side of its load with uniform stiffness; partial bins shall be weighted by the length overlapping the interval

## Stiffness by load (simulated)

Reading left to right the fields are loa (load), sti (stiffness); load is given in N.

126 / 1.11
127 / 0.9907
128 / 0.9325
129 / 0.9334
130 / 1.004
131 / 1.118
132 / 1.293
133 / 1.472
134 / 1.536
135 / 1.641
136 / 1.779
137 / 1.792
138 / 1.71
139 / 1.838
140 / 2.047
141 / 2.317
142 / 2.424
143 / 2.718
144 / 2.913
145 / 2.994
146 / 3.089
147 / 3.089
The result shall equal 1.35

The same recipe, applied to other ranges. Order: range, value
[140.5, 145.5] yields 2.67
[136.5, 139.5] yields 1.78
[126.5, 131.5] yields 0.996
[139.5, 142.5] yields 2.26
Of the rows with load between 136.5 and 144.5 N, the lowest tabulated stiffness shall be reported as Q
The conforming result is 1.71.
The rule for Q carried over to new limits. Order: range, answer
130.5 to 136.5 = 1.118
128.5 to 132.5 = 0.9334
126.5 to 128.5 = 0.9325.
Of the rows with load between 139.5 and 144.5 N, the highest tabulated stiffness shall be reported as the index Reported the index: 2.913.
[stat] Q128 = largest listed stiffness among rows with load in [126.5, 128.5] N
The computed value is 0.9907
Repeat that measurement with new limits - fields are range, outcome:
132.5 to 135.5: 1.641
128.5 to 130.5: 1.004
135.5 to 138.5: 1.792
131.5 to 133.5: 1.472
